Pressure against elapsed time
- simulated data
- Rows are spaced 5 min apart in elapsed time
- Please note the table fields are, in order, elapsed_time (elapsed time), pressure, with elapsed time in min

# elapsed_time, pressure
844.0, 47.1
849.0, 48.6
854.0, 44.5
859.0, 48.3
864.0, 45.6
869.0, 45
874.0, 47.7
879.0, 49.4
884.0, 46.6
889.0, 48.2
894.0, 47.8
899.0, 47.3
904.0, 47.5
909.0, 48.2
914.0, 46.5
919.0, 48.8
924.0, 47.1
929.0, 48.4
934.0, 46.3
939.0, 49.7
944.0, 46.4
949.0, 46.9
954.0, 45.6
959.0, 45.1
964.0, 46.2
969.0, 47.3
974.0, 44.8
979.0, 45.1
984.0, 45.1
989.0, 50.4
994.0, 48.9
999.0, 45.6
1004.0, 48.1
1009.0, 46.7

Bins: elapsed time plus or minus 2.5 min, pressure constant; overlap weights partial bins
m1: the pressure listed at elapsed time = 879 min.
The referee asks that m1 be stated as 49.4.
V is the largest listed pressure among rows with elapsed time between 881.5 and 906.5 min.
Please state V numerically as 48.2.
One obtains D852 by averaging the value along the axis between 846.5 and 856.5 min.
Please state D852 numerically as 46.5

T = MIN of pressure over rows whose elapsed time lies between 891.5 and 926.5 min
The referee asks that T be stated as 46.5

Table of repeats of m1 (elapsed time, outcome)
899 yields 47.3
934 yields 46.3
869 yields 45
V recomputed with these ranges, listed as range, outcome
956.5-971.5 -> 47.3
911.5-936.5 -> 48.8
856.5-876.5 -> 48.3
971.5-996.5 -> 50.4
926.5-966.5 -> 49.7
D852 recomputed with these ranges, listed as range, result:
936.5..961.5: 46.7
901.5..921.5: 47.8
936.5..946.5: 48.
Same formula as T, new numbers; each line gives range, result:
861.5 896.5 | 45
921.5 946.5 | 46.3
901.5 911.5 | 47.5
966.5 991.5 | 44.8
